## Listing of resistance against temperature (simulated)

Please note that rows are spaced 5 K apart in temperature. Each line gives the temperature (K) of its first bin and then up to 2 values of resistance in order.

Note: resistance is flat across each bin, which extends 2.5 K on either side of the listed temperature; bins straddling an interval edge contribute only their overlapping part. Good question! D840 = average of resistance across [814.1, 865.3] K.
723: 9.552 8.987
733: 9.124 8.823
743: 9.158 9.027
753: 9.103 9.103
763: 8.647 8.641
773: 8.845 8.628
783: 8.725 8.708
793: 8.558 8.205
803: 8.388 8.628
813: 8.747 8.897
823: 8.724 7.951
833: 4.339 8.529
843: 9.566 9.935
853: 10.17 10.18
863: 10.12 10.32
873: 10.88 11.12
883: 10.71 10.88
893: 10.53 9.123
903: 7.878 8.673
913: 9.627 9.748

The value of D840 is 8.83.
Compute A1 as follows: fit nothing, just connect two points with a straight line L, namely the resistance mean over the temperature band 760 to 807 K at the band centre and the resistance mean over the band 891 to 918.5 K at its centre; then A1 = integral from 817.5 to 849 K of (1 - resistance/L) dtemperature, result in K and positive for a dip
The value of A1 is 2.46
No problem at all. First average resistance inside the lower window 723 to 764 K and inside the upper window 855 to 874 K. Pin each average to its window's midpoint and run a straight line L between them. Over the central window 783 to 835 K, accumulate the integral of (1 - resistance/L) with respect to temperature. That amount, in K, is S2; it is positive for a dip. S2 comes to 8.3 K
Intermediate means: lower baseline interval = 9.04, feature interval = 8.18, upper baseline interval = 10.3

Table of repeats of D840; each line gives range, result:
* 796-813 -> 8.46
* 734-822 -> 8.76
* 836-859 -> 9.67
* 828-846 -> 7.61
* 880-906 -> 9.83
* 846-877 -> 10.3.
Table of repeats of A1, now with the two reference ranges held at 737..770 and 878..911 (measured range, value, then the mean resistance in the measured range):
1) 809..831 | 1.96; 8.49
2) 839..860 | -0.81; 9.86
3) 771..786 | 0.58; 8.73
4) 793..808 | 1.32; 8.4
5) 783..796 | 0.72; 8.63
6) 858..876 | -1.57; 10.4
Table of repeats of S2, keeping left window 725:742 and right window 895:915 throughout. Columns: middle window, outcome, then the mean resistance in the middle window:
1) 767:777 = 0.3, 8.74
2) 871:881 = -2.4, 11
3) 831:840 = 2.5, 6.43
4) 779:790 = 0.3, 8.7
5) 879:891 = -2.6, 10.8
